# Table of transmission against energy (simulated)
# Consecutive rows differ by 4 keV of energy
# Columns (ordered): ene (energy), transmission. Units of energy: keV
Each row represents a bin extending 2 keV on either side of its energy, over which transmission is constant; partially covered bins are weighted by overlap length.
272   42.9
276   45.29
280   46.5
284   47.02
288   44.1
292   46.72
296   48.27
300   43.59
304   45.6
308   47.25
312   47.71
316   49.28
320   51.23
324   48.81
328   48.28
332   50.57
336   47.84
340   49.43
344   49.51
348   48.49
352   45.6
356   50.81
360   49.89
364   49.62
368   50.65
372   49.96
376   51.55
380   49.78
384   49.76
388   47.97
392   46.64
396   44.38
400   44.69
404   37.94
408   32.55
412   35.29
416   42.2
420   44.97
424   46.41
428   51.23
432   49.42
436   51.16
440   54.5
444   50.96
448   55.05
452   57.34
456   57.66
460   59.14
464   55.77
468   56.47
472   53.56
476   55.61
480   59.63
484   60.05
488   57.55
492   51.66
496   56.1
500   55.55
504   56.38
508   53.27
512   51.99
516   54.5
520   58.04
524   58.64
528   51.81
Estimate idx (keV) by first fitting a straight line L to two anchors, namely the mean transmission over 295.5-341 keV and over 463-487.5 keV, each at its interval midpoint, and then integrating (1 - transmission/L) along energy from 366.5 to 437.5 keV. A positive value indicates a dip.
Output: 9.3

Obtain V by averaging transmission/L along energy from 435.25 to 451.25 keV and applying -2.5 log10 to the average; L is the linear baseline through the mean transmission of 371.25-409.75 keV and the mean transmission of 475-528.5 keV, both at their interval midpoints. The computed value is -0.063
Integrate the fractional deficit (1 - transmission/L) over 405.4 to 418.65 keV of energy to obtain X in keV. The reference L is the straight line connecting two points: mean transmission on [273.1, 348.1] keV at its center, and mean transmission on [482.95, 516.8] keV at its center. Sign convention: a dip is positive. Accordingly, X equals 3.7 keV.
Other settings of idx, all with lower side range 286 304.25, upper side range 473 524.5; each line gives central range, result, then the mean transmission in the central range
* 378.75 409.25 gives 3.76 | 44.4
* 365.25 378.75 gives -0.29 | 50.6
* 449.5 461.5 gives -0.92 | 57.9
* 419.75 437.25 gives 1.17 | 48.9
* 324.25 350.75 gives -0.62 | 48.9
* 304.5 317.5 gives -0.36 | 47.7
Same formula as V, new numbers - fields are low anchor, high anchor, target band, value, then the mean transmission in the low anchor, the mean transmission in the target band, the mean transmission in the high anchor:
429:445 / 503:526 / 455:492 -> -0.07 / 51.5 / 57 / 55.4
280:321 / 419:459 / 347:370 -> 0.00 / 46.9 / 49.2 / 52.2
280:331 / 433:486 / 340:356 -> 0.03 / 47.4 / 48.4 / 55.8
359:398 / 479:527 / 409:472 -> 0.03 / 49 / 51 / 56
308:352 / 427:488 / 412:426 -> 0.23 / 48.9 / 43.2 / 55.3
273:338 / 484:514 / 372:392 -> 0.02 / 47.3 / 49.5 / 55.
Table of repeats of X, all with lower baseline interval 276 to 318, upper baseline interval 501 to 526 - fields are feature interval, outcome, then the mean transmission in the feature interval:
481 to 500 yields -0.7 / 56.4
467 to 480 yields -0.5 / 55.8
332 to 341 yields -0.2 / 49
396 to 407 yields 2.1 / 41.1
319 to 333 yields -0.5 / 49.6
